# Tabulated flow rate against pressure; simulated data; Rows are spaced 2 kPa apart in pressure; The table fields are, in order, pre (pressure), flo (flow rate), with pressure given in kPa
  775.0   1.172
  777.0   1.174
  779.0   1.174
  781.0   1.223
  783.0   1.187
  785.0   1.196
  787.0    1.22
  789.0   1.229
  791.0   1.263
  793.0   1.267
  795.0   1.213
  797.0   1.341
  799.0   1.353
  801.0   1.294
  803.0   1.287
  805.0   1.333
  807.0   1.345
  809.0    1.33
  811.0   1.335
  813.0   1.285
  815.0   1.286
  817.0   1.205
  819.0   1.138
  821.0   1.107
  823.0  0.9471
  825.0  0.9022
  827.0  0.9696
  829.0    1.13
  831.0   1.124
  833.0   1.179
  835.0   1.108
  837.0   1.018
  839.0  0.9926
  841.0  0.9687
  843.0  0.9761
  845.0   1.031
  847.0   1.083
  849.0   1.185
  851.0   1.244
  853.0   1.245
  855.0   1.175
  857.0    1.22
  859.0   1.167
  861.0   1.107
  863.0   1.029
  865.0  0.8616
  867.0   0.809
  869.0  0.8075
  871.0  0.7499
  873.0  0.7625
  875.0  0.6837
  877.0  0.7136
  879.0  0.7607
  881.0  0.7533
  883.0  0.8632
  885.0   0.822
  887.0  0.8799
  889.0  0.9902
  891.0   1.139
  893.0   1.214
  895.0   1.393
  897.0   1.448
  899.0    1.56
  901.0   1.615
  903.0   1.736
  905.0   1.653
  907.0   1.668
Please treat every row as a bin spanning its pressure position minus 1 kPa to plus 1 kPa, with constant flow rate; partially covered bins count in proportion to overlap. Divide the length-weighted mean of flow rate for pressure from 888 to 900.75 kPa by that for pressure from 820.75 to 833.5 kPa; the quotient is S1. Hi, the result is 1.26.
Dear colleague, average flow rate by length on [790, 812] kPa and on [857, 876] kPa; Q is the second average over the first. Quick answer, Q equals 0.69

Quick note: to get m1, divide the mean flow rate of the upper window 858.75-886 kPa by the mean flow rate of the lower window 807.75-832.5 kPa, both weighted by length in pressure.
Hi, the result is 0.73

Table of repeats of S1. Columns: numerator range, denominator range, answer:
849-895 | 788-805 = 0.75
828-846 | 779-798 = 0.86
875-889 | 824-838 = 0.76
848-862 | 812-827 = 1.07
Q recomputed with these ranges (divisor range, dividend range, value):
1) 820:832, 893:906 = 1.50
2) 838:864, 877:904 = 1.04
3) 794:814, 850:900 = 0.77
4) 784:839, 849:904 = 0.89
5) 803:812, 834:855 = 0.82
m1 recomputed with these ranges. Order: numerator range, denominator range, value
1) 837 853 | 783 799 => 0.86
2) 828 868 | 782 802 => 0.86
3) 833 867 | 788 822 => 0.85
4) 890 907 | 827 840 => 1.37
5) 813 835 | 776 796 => 0.91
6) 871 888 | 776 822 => 0.62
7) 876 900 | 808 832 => 0.91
